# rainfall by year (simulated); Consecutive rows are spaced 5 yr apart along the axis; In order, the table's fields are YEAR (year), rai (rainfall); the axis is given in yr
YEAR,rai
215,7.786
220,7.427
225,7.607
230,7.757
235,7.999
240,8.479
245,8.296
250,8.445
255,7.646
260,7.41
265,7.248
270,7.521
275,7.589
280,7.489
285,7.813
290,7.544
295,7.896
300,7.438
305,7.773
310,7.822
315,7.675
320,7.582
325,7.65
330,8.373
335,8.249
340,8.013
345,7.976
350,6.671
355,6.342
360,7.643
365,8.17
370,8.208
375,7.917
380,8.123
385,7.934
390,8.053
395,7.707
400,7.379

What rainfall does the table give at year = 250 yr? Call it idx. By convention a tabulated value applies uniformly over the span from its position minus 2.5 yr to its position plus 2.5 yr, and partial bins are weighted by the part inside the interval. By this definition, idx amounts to 8.445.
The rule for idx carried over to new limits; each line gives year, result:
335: 8.249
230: 7.757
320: 7.582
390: 8.053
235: 7.999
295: 7.896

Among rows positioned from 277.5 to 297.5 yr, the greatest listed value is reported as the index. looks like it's 7.896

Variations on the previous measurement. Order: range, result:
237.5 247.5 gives 8.479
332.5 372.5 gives 8.249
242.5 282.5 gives 8.445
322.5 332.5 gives 8.373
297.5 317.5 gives 7.822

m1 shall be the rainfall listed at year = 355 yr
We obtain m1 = 6.342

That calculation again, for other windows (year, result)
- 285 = 7.813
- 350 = 6.671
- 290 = 7.544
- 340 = 8.013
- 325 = 7.65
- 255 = 7.646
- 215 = 7.786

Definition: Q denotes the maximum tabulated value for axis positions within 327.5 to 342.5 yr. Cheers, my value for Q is 8.373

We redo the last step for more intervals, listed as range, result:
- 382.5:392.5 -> 8.053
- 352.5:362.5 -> 7.643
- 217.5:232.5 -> 7.757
